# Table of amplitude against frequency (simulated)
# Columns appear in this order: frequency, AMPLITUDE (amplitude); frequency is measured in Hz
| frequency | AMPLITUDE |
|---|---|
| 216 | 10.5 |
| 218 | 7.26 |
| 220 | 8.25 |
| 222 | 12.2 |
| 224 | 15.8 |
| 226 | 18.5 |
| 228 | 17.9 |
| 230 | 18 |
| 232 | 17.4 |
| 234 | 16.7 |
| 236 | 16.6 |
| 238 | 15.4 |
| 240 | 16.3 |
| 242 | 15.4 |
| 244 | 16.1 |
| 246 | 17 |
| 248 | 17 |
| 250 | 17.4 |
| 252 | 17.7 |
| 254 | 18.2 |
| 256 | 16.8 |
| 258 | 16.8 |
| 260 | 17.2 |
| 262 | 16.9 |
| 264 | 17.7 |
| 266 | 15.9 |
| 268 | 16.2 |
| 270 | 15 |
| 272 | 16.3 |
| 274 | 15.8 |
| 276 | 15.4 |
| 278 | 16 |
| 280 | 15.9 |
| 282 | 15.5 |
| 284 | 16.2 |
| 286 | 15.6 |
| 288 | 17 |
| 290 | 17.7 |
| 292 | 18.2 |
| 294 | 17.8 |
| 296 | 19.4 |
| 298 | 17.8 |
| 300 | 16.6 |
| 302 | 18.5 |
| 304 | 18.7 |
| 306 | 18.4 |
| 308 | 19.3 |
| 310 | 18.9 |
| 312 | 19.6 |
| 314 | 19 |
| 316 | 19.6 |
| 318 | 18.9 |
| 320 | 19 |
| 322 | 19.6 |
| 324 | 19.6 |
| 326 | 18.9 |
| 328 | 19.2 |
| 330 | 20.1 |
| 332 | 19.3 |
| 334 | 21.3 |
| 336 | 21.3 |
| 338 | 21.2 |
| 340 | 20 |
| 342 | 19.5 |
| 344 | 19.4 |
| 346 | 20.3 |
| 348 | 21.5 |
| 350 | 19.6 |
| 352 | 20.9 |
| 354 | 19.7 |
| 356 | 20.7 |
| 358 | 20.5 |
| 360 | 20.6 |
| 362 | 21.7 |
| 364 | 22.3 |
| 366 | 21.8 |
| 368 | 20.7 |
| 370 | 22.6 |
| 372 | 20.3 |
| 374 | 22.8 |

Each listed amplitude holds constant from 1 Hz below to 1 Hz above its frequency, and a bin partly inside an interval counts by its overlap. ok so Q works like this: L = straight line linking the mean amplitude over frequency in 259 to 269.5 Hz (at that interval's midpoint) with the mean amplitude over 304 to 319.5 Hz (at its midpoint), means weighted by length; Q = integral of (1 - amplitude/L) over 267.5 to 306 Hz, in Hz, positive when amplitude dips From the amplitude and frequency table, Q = 2.1 Hz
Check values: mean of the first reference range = 16.7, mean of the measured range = 16.9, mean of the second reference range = 19.1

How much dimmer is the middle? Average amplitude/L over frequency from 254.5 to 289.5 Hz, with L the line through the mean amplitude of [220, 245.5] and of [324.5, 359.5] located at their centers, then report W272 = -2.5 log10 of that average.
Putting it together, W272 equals 0.08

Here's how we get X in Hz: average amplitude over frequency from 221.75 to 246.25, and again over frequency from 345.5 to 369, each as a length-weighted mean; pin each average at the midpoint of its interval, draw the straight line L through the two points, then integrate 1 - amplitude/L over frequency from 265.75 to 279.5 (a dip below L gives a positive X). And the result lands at 1.6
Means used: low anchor 16.5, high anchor 20.9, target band 15.8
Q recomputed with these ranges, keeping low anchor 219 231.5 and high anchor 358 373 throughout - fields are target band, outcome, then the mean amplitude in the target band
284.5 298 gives 0.40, 17.6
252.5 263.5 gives -0.39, 17.2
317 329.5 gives 0.18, 19.2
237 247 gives -0.06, 16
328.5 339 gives -0.31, 20.6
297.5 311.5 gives 0.23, 18.4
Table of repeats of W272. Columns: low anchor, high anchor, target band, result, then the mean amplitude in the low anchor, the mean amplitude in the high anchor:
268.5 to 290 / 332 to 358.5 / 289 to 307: -0.055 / 16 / 20.4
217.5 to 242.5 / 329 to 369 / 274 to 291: 0.094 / 15.2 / 20.6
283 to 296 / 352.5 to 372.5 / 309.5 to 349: -0.026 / 17.3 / 21.1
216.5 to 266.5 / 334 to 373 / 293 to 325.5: 0.005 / 16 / 20.8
